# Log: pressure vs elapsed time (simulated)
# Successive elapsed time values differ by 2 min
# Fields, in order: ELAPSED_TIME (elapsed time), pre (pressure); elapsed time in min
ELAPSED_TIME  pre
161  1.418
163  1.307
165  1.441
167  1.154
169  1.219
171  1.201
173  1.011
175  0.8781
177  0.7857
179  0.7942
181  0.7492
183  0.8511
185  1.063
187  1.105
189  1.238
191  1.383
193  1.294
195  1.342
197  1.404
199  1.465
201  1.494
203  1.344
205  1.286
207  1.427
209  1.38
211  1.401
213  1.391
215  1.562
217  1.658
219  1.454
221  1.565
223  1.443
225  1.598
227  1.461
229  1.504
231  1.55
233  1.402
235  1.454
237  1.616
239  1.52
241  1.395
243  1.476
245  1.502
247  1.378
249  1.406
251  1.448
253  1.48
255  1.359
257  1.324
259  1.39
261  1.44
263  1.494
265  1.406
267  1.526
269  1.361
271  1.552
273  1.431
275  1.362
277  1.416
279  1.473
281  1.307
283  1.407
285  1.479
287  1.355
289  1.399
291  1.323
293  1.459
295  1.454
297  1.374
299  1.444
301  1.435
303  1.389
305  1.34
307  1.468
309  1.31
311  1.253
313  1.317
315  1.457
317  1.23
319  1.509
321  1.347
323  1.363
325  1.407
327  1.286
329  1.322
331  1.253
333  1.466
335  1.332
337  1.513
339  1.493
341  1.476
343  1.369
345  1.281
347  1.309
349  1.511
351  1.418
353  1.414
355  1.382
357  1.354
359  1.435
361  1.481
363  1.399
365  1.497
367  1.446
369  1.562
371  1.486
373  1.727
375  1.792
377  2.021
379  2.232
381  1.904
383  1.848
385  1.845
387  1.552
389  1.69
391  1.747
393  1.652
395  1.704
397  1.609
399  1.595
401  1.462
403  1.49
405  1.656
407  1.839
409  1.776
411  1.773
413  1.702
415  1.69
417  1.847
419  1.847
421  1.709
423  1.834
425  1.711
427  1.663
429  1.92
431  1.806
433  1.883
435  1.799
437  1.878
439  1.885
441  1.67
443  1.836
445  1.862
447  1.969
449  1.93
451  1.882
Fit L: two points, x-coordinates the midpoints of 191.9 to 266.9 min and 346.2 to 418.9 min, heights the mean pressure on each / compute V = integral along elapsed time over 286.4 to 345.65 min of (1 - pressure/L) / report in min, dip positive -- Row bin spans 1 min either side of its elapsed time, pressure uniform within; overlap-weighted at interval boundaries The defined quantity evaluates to 6.60 min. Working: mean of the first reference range 1.45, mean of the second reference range 1.64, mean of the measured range 1.38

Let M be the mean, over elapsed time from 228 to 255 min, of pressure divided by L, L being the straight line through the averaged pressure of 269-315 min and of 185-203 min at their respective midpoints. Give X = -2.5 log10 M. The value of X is -0.08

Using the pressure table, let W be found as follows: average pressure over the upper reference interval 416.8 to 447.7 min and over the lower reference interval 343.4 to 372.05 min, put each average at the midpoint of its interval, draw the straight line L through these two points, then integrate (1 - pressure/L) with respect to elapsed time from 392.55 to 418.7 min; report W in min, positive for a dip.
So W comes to 0.0 min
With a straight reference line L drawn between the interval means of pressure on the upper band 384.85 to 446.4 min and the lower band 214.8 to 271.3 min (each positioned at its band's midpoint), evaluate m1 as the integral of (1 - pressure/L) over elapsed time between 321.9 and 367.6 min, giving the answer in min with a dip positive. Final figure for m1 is 6.4 min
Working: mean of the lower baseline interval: 1.47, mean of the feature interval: 1.4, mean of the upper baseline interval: 1.74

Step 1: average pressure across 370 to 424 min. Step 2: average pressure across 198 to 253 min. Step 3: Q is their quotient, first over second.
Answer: 1.2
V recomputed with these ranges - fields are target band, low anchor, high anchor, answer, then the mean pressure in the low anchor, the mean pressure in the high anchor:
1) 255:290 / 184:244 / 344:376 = 0.6 min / 1.42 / 1.47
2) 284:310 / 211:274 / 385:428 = 2.4 min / 1.47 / 1.7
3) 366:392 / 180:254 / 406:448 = -0.7 min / 1.39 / 1.8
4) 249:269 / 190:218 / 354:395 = 0.9 min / 1.42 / 1.65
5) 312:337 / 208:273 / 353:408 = 3.3 min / 1.46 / 1.64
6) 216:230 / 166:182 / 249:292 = -3.8 min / 0.974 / 1.42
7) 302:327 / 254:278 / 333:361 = 0.9 min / 1.42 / 1.41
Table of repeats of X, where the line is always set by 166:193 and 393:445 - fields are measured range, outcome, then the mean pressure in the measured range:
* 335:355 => 0.08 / 1.41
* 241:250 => -0.16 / 1.44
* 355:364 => 0.11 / 1.41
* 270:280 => -0.10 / 1.45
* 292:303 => -0.03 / 1.43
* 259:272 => -0.13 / 1.46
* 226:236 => -0.23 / 1.47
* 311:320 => 0.06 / 1.36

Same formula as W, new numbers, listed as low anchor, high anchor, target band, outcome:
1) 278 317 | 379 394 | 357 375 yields 1.9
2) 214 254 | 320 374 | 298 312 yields 0.7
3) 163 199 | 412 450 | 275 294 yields 0.2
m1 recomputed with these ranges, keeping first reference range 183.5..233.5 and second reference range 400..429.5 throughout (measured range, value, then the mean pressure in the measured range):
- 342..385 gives 1.97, 1.57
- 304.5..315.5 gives 1.46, 1.35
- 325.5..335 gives 1.53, 1.34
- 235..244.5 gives -0.30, 1.5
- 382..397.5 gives -0.22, 1.71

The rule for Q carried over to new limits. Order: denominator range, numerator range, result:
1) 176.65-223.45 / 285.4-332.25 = 1.06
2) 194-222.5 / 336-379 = 1.05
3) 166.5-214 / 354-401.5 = 1.38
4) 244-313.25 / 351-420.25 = 1.18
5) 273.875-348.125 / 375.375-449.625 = 1.29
